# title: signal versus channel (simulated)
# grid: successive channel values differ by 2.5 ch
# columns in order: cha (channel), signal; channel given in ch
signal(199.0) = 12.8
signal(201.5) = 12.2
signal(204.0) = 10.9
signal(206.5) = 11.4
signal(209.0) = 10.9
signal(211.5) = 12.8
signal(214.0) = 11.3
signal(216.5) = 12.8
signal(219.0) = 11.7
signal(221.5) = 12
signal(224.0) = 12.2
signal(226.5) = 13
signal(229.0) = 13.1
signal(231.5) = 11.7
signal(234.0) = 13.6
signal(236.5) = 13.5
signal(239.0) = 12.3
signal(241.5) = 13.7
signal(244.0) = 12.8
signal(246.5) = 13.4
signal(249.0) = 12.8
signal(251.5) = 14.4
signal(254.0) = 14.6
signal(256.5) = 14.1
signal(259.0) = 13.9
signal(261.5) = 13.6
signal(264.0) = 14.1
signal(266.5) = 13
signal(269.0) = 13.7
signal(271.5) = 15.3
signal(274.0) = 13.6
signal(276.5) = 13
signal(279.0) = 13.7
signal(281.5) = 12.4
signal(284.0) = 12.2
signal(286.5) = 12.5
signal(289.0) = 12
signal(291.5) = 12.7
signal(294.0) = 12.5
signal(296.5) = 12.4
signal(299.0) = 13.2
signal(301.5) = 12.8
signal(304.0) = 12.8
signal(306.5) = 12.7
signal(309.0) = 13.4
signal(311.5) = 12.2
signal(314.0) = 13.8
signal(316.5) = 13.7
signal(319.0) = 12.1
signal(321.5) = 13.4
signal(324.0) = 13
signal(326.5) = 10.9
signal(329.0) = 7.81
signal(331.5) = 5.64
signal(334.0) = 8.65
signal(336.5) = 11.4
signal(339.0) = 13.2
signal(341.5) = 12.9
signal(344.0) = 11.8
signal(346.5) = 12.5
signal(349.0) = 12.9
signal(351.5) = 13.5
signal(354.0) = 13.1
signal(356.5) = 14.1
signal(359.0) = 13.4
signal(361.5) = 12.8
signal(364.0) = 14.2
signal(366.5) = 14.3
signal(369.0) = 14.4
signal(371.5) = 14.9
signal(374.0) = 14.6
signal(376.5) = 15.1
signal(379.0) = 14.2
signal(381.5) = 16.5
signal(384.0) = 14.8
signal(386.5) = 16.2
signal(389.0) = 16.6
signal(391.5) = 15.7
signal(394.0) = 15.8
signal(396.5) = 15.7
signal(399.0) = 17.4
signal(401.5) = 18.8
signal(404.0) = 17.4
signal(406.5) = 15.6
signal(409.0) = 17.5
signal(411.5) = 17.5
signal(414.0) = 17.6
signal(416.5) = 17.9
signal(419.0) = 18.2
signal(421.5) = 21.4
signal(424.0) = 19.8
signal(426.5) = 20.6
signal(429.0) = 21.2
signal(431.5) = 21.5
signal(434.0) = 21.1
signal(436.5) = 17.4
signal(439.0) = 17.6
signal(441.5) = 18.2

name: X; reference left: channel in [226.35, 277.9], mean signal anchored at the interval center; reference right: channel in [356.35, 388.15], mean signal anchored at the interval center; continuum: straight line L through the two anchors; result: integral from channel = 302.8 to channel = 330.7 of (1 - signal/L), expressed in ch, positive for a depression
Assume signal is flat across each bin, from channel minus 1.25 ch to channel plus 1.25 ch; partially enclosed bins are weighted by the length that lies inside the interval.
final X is 3.7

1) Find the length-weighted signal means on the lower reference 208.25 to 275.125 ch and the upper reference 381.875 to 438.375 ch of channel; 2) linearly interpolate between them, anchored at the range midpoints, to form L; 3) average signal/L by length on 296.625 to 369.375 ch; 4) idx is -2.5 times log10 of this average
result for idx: 0.26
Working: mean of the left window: 13.1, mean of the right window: 18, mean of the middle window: 12.4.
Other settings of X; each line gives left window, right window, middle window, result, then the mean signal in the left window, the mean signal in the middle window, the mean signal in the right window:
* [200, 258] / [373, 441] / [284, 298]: 1.9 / 12.7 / 12.4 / 17.6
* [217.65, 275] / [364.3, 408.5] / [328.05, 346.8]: 5.6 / 13.3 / 10.4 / 15.8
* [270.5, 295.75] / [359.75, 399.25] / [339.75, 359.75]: 2.0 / 13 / 13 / 15.1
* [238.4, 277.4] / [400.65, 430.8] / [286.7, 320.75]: 5.2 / 13.7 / 12.8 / 18.7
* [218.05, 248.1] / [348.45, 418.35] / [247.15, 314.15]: 1.9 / 12.8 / 13.2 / 15.5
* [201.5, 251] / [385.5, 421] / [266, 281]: 0.0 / 12.4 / 13.7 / 17.1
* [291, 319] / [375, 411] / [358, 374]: 1.2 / 12.9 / 14.1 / 16.3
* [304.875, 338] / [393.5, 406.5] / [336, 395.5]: 1.7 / 11.5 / 14.2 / 17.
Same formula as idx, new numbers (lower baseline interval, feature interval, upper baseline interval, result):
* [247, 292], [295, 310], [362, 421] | 0.10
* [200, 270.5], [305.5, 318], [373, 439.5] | 0.14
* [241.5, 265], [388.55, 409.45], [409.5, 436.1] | 0.12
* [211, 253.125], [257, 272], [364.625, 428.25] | -0.02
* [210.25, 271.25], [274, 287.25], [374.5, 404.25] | 0.09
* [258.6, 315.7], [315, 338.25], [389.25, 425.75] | 0.32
